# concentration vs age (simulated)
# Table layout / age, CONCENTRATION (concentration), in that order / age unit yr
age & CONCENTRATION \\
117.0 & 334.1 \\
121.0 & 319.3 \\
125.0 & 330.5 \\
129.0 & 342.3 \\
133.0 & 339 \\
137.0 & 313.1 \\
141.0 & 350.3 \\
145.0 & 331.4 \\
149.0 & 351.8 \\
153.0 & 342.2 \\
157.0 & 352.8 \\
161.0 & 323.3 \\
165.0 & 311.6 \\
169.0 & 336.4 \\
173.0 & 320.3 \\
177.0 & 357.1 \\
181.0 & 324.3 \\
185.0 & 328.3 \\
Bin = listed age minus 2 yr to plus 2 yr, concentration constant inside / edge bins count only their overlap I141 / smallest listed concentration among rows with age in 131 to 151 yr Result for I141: 313.1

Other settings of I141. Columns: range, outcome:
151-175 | 311.6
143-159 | 331.4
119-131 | 319.3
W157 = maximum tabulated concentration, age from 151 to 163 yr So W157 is 352.8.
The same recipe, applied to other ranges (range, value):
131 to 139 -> 339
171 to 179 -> 357.1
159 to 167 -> 323.3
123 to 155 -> 351.8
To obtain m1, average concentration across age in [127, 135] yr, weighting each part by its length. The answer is 341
